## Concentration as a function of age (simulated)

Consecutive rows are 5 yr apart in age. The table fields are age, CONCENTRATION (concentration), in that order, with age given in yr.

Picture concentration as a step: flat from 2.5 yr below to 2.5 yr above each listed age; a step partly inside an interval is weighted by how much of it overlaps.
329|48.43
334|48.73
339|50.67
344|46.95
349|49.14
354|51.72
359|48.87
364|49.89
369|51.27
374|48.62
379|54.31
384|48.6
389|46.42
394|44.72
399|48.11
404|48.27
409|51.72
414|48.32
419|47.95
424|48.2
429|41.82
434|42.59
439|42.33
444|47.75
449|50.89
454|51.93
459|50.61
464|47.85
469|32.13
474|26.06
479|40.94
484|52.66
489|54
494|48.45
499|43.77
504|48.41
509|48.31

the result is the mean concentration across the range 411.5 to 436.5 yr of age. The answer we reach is 45.8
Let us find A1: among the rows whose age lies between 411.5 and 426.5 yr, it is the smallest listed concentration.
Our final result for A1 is 47.95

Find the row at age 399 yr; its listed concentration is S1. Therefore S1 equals 48.11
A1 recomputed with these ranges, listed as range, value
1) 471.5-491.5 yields 26.06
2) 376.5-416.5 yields 44.72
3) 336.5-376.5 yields 46.95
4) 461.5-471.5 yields 32.13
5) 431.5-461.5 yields 42.33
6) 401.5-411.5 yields 48.27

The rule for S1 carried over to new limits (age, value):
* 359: 48.87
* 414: 48.32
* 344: 46.95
